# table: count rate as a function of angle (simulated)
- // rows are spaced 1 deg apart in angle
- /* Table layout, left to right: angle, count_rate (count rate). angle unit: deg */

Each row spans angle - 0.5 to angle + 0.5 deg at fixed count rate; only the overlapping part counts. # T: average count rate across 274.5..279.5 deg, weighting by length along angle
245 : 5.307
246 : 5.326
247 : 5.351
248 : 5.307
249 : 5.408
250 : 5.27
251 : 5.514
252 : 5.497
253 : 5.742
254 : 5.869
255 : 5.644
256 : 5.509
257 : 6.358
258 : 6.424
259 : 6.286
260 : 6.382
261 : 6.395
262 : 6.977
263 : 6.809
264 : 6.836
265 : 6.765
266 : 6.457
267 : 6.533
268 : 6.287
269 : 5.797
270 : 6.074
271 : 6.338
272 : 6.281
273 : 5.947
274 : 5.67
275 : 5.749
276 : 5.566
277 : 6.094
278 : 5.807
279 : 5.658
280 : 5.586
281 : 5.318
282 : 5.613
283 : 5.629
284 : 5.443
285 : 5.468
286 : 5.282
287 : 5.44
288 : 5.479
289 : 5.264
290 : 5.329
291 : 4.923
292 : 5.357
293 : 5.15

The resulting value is 5.77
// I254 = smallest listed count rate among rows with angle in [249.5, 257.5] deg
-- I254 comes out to 5.27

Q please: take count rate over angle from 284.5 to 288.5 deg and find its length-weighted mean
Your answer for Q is 5.42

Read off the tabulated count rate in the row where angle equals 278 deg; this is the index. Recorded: 5.807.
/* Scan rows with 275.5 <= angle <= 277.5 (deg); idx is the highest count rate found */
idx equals 6.094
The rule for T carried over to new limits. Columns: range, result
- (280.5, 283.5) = 5.52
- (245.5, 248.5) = 5.33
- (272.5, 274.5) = 5.81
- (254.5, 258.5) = 5.98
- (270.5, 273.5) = 6.19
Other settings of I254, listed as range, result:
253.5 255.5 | 5.644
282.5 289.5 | 5.264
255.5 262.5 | 5.509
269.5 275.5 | 5.67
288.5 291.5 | 4.923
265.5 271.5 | 5.797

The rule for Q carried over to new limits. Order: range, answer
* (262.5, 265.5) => 6.8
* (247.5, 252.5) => 5.4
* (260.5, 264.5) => 6.75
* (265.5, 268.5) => 6.43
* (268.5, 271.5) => 6.07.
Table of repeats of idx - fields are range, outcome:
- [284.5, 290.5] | 5.479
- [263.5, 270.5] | 6.836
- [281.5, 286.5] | 5.629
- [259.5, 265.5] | 6.977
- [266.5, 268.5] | 6.533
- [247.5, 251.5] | 5.514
